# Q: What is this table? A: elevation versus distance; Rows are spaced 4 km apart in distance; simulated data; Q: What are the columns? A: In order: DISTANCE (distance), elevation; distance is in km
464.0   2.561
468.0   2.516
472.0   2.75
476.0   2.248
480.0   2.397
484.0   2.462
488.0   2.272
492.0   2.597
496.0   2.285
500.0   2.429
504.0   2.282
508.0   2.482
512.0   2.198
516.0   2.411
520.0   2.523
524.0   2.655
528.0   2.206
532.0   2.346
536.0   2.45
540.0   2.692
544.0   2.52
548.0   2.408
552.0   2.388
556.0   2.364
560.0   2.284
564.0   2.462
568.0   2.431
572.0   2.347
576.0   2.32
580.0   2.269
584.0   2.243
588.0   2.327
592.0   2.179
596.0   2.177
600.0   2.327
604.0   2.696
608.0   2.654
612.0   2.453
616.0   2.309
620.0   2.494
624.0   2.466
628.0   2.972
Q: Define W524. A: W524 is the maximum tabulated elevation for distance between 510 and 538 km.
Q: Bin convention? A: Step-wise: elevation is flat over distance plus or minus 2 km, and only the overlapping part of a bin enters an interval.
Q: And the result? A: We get 2.655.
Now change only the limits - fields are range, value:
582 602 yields 2.327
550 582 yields 2.462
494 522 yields 2.523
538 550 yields 2.692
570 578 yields 2.347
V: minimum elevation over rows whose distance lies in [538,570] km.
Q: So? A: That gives 2.284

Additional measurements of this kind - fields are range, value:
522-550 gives 2.206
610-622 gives 2.309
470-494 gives 2.248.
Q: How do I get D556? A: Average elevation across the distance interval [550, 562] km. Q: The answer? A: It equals 2.35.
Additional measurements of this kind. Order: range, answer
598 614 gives 2.53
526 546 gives 2.44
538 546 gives 2.61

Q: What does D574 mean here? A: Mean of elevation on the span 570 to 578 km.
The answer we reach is 2.33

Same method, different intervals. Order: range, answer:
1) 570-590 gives 2.3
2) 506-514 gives 2.34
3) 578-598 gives 2.24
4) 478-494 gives 2.43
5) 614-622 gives 2.4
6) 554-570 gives 2.39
